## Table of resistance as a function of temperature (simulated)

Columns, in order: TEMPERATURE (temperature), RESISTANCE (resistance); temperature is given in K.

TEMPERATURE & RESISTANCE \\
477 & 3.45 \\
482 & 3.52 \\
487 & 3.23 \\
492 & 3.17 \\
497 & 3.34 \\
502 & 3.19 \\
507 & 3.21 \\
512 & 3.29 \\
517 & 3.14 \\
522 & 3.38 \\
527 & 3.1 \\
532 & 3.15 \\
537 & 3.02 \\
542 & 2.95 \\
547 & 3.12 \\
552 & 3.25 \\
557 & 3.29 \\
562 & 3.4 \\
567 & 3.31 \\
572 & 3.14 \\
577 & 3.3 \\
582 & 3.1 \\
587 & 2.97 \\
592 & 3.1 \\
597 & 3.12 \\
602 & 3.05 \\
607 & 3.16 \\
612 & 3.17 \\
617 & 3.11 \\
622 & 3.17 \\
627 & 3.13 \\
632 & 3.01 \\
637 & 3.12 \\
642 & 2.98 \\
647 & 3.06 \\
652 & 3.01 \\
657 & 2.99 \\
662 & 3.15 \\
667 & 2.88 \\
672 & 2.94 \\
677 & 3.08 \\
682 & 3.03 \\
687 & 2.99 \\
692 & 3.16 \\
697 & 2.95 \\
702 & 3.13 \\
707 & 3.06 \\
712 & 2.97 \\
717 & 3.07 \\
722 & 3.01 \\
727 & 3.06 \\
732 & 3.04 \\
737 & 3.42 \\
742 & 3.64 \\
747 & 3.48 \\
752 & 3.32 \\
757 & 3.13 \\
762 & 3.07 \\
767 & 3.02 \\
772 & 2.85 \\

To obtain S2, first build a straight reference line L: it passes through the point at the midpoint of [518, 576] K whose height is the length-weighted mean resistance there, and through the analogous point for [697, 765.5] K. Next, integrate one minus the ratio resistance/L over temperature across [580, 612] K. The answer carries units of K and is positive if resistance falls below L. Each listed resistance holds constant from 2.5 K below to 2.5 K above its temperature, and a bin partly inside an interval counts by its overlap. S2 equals 1.0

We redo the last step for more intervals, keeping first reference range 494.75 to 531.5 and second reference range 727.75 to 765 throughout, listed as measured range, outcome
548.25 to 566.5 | -0.3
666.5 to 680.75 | 1.2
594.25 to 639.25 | 1.9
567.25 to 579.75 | 0.0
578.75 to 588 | 0.5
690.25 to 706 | 1.0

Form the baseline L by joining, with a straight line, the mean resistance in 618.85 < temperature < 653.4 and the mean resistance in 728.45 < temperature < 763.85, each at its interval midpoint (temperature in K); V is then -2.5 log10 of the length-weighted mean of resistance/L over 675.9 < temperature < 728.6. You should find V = 0.056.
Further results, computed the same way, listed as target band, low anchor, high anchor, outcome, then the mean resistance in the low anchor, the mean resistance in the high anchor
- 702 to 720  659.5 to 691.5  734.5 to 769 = 0.04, 3.02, 3.3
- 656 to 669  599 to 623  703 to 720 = 0.03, 3.13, 3.04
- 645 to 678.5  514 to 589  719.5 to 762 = 0.07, 3.18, 3.25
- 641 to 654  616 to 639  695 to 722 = 0.02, 3.11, 3.04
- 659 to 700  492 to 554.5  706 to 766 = 0.06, 3.18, 3.19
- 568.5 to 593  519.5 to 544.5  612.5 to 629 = 0.00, 3.12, 3.14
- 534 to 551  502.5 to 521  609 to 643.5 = 0.05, 3.22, 3.1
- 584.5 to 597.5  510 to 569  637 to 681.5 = 0.02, 3.2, 3.02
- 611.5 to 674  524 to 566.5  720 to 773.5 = 0.04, 3.17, 3.19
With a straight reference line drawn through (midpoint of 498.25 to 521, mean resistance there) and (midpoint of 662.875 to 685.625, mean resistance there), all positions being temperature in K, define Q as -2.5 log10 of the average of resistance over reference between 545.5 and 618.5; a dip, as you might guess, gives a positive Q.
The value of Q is -0.02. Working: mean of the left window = 3.23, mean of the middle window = 3.17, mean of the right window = 2.99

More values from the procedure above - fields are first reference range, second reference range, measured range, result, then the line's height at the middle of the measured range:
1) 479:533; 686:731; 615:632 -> 0.005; 3.13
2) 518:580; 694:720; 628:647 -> 0.022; 3.11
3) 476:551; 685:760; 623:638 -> 0.032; 3.18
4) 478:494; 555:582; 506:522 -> 0.022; 3.31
